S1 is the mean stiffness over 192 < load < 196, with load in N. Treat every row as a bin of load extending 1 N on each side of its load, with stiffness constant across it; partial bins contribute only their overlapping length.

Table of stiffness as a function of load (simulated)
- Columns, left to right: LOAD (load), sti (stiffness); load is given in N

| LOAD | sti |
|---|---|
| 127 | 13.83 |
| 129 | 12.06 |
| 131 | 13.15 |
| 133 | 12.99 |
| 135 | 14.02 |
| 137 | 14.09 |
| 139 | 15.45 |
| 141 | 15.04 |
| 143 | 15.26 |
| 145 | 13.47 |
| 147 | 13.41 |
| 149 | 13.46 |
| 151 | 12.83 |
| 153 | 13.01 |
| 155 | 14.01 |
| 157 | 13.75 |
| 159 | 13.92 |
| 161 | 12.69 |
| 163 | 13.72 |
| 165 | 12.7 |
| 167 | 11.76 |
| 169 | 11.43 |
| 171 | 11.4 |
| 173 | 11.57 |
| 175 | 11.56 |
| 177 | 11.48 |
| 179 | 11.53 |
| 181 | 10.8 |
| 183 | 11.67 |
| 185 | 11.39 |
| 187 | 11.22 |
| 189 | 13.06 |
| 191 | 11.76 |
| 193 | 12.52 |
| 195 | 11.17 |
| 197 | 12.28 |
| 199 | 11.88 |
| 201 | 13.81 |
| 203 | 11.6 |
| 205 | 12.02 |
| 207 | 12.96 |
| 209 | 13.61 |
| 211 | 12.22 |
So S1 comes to 11.8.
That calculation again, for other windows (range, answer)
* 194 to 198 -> 11.7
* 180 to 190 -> 11.6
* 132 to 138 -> 13.7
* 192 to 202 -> 12.3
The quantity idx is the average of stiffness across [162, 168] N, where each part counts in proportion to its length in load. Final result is 12.7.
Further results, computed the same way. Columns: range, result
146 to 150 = 13.4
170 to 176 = 11.5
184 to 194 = 12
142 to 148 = 14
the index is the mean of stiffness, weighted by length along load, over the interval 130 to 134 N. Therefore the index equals 13.1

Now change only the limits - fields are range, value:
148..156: 13.3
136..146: 14.7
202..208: 12.2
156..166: 13.4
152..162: 13.5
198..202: 12.8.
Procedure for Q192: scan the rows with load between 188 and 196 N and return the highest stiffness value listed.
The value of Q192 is 13.06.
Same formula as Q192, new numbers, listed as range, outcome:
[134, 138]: 14.09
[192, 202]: 13.81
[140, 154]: 15.26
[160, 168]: 13.72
